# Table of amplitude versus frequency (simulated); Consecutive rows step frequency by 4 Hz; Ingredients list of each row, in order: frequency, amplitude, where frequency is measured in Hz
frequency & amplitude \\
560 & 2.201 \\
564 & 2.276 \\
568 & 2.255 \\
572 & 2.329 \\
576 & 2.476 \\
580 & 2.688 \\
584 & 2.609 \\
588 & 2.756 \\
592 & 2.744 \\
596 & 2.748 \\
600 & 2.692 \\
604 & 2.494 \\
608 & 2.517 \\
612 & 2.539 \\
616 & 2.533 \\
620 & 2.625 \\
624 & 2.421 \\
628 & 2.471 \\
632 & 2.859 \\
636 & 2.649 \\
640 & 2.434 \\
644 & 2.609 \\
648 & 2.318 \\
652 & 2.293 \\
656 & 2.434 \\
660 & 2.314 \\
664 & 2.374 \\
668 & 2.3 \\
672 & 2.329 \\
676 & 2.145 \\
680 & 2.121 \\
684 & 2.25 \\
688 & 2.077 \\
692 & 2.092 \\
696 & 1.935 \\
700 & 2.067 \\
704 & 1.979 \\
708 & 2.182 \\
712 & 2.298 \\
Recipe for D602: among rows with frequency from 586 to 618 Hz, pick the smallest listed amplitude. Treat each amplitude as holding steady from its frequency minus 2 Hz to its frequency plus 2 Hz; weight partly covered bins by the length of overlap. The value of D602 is 2.494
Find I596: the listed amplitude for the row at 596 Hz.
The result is 2.748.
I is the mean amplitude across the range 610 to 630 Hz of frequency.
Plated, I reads 2.52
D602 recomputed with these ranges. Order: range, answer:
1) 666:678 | 2.145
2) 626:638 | 2.471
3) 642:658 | 2.293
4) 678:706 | 1.935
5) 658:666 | 2.314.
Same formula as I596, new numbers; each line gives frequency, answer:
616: 2.533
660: 2.314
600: 2.692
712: 2.298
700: 2.067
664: 2.374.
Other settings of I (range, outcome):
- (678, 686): 2.19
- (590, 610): 2.64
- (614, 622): 2.58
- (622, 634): 2.58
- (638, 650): 2.45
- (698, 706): 2.02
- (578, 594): 2.7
